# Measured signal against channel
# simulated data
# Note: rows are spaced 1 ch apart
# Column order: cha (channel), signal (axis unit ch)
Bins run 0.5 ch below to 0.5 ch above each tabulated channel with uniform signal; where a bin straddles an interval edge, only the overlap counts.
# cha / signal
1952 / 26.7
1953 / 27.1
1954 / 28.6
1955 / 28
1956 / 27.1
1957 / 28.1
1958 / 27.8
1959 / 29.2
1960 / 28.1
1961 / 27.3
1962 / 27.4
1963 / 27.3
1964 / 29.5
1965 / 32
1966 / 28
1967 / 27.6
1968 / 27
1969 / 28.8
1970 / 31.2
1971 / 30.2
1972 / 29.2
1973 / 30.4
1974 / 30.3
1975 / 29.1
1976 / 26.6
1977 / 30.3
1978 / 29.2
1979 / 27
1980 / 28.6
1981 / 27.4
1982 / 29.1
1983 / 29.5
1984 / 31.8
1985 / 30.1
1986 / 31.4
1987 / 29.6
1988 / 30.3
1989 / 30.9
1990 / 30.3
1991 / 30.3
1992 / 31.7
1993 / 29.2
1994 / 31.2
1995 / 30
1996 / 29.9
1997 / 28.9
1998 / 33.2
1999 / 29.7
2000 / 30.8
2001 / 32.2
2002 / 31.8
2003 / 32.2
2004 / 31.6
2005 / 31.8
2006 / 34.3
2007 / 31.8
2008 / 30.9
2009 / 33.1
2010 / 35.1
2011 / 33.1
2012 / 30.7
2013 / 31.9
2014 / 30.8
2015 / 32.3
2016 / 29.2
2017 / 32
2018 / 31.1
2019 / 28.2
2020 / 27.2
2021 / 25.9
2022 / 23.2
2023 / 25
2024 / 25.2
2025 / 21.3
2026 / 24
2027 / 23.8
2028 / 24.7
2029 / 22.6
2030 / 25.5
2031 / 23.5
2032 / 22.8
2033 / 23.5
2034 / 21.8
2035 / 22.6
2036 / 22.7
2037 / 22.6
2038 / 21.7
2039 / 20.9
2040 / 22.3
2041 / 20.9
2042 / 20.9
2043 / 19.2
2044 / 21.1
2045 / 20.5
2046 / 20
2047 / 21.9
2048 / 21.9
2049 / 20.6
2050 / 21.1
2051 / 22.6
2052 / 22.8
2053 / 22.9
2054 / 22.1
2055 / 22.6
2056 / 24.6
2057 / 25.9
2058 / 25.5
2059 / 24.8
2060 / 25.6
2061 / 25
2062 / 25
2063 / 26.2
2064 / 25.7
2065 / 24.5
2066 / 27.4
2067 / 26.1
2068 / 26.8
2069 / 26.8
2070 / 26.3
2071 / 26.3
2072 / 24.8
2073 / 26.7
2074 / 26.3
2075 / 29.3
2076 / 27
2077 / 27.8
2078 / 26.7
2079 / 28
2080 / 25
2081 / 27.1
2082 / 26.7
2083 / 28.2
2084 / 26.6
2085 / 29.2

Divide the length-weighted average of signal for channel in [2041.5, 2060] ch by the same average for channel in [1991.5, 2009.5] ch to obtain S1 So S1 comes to 0.7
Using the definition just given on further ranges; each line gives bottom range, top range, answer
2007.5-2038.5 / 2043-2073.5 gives 0.90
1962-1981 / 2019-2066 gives 0.80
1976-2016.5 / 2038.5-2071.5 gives 0.76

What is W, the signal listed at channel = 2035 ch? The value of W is 22.6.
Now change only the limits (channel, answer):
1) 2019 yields 28.2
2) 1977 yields 30.3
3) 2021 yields 25.9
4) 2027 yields 23.8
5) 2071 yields 26.3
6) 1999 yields 29.7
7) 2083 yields 28.2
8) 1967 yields 27.6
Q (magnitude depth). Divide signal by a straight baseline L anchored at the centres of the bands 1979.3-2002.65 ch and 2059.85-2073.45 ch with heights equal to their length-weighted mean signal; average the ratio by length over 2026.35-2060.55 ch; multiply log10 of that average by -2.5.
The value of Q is 0.20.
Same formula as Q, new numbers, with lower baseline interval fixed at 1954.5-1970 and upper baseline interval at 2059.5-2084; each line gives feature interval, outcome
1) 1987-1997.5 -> -0.09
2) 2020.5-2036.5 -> 0.15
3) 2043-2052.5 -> 0.25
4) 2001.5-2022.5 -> -0.13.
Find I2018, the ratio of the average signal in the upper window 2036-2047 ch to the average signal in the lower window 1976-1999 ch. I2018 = 0.71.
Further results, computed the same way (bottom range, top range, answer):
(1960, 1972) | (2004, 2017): 1.12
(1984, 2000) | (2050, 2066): 0.80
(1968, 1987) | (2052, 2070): 0.85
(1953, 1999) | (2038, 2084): 0.83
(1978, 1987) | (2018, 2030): 0.85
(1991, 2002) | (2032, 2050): 0.70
